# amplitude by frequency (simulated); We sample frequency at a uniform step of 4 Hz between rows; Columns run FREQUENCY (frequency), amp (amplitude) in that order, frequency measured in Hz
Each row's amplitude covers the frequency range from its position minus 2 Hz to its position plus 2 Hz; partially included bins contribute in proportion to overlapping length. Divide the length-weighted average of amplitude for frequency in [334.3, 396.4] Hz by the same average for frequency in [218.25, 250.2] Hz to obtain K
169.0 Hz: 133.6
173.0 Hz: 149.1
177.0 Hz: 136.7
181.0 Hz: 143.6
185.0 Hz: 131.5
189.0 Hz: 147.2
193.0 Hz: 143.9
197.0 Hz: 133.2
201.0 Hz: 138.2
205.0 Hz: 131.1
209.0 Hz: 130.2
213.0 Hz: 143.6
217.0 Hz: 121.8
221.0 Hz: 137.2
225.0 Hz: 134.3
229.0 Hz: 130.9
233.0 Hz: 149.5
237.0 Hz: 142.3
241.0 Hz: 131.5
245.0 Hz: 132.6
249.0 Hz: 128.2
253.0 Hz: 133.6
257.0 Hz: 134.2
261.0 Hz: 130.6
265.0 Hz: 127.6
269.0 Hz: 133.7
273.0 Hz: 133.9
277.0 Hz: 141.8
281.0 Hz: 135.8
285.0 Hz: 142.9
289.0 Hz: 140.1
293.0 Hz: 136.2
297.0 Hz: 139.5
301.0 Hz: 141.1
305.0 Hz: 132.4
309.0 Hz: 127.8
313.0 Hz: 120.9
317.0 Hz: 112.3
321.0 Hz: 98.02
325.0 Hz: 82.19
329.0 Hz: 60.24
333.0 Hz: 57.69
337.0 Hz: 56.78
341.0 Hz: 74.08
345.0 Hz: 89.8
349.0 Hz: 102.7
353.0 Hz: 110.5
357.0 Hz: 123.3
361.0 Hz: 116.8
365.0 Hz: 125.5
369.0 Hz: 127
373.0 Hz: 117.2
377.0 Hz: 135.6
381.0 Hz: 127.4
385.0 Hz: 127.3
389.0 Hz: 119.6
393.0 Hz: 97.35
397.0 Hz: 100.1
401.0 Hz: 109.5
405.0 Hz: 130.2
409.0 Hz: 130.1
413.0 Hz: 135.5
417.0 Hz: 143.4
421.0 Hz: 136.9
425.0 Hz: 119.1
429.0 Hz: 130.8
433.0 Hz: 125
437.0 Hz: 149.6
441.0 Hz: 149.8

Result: 0.8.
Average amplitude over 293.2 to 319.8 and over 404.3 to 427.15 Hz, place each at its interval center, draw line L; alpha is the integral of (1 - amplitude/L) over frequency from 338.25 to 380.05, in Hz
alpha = 6.1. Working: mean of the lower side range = 129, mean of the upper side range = 133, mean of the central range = 112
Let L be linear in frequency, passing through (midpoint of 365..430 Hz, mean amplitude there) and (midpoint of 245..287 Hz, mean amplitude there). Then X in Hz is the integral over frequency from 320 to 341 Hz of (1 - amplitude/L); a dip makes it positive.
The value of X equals 9.6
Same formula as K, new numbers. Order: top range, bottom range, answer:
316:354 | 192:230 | 0.62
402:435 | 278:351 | 1.20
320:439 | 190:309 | 0.83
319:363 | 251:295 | 0.65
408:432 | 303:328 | 1.20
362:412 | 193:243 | 0.89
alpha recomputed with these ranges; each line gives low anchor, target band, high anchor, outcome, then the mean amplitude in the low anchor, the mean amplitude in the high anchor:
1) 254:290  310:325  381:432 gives 2.7 Hz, 135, 124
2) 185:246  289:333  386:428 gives 5.5 Hz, 136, 123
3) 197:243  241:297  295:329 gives -4.5 Hz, 135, 116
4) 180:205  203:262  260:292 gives 1.4 Hz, 139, 136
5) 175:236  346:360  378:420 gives 1.7 Hz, 137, 123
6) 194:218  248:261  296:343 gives -1.4 Hz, 134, 99.4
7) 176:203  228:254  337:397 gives -0.9 Hz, 139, 112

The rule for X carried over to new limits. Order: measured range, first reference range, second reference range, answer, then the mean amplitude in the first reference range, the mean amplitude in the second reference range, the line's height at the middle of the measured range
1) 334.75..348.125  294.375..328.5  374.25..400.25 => 4.7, 117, 117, 117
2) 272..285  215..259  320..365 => -2.4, 134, 89.8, 117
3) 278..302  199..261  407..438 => -0.9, 134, 133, 134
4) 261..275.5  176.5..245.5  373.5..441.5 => 0.2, 137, 127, 134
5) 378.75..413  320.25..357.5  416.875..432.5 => -1.3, 83.6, 131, 115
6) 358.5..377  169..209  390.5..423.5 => 0.4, 139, 123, 126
